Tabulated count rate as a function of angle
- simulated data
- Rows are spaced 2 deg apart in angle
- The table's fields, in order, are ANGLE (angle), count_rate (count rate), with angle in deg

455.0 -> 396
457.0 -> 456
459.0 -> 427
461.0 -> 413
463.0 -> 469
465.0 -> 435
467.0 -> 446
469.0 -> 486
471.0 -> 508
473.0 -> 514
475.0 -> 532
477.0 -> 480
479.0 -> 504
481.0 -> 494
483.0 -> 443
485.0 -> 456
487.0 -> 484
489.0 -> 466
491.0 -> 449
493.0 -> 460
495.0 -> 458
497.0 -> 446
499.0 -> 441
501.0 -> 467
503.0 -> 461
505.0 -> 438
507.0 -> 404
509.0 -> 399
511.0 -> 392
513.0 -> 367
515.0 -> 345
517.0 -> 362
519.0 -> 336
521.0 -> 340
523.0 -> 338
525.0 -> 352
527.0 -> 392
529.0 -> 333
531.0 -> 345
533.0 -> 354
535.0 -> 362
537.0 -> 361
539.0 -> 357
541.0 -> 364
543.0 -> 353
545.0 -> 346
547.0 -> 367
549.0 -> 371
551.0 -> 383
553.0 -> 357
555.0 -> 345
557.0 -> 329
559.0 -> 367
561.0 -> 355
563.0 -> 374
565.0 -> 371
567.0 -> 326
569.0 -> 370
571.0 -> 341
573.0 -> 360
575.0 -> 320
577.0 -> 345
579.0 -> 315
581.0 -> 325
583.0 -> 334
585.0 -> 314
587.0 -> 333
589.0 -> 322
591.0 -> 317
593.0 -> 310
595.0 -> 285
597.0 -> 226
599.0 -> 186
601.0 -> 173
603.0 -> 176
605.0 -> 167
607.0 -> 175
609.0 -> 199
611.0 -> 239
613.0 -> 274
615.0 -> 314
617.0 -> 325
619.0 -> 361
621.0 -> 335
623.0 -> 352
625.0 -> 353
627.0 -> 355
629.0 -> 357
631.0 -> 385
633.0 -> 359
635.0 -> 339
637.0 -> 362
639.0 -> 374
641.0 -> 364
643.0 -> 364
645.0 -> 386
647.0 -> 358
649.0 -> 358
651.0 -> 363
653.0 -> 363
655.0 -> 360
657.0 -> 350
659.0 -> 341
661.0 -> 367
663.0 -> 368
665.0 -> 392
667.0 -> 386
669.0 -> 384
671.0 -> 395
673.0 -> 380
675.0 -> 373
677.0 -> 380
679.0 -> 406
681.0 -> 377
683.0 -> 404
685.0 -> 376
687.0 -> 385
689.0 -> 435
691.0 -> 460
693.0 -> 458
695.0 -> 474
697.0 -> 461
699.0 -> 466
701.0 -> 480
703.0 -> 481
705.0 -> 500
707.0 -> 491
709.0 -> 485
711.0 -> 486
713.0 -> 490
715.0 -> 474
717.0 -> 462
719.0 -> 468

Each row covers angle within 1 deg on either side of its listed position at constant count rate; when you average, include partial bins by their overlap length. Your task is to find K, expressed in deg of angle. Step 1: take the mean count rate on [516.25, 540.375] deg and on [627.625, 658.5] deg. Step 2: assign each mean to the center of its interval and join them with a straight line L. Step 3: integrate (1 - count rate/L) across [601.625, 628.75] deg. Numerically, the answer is 6.07 deg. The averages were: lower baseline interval 353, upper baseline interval 362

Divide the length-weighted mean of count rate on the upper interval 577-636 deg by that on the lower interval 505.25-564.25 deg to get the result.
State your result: 0.81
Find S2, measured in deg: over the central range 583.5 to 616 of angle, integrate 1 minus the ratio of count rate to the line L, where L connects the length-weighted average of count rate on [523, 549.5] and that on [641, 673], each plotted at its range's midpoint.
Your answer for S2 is 10.0 deg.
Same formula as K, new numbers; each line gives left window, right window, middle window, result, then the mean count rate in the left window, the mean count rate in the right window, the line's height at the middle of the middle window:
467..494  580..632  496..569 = 5.2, 481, 288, 401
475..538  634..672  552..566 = 1.4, 413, 367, 396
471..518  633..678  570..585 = 2.7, 447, 368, 407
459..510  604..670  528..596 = 9.2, 461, 337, 398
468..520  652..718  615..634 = 3.4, 446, 421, 429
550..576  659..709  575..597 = 3.0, 354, 420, 366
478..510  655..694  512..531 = 4.0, 454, 390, 445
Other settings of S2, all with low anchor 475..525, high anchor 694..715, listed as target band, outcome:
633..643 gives 2.2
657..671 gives 2.9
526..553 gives 4.7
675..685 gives 1.8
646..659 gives 3.1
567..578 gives 2.5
